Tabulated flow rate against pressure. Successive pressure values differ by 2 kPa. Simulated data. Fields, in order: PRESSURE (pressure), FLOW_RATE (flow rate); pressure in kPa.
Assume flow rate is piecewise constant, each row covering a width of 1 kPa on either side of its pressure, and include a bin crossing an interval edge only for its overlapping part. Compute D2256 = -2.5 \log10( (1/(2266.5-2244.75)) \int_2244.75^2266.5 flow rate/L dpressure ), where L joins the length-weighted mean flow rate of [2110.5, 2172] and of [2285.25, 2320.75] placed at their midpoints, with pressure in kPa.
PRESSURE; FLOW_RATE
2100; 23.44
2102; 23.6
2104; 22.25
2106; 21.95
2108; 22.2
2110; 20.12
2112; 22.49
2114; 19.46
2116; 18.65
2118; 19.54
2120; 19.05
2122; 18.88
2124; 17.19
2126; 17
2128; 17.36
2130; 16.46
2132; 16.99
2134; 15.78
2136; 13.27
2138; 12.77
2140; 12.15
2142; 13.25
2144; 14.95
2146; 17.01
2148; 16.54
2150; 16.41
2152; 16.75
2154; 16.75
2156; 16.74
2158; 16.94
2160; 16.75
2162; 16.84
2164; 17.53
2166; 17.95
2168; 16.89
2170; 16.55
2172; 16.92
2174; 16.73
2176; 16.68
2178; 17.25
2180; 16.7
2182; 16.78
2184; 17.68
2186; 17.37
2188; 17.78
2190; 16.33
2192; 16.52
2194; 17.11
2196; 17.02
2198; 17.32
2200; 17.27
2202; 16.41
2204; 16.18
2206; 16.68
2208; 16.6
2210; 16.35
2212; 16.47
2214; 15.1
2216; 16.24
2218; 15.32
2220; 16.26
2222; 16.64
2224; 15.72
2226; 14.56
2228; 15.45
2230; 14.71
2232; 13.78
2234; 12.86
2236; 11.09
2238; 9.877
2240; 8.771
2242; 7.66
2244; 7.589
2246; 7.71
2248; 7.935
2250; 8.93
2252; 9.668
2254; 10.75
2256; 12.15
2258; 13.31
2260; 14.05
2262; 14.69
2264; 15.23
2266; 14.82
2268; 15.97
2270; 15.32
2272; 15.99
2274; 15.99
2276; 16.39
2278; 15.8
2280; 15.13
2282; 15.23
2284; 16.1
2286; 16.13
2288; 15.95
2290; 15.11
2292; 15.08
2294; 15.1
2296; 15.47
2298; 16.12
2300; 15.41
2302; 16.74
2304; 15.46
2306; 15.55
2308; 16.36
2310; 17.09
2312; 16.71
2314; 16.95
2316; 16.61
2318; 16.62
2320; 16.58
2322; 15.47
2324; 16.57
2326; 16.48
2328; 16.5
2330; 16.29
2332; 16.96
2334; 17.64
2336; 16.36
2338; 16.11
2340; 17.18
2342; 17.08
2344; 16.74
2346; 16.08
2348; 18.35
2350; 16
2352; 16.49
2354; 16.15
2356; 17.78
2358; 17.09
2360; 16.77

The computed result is 0.37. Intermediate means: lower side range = 16.9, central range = 11.6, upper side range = 16.1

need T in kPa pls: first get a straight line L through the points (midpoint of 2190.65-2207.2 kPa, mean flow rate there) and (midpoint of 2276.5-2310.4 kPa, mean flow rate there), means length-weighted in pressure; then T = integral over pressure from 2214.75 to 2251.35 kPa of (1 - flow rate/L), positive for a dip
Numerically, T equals 9.3 kPa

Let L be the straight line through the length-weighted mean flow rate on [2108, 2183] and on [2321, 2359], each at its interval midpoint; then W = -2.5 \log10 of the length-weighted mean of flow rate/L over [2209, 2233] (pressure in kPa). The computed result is 0.09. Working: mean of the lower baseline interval 17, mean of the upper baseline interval 16.7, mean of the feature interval 15.5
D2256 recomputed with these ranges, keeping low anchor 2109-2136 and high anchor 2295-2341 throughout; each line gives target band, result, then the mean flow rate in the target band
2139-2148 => 0.23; 14.6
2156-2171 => 0.05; 17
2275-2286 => 0.07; 15.8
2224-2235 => 0.19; 14.4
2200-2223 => 0.07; 16.3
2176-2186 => 0.04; 17.1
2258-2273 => 0.13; 15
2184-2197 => 0.03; 17.1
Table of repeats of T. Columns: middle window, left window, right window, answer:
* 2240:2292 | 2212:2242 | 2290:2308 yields 5.6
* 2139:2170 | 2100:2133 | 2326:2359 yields 4.8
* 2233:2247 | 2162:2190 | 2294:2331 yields 6.2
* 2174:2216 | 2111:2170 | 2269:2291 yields -0.9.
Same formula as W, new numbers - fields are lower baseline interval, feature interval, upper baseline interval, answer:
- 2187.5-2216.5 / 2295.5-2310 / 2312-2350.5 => 0.046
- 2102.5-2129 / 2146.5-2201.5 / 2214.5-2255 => -0.067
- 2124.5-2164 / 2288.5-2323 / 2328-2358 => 0.040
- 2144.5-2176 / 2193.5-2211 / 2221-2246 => -0.181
